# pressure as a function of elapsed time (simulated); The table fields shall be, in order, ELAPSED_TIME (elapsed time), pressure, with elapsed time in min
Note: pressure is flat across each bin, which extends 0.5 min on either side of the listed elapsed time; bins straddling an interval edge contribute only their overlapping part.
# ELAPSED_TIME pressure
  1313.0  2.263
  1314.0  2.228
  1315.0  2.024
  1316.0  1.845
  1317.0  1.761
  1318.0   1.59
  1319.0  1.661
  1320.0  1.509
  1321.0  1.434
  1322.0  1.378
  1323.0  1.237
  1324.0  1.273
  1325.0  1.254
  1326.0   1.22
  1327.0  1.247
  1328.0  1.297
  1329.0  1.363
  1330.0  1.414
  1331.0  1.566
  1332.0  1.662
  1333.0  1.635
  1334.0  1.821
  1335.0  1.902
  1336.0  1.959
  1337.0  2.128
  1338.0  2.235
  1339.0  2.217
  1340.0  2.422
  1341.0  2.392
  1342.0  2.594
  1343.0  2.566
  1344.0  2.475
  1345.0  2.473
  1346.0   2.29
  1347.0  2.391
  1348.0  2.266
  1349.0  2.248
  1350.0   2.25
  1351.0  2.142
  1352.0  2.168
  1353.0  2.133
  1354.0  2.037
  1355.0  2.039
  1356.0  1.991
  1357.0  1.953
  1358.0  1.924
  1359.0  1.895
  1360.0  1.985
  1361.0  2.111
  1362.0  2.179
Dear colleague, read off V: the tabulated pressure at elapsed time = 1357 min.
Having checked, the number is 1.953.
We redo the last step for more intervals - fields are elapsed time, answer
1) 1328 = 1.297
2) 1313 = 2.263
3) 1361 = 2.111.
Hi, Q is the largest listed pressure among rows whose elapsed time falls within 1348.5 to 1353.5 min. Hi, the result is 2.25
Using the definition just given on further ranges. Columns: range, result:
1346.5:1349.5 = 2.391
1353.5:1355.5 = 2.039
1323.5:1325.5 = 1.273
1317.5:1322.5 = 1.661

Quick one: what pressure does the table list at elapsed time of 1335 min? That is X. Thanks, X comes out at 1.902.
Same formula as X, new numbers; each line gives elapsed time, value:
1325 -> 1.254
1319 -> 1.661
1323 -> 1.237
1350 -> 2.25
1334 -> 1.821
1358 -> 1.924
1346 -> 2.29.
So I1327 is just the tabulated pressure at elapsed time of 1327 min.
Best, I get 1.247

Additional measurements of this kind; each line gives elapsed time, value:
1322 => 1.378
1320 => 1.509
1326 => 1.22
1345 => 2.473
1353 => 2.133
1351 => 2.142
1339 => 2.217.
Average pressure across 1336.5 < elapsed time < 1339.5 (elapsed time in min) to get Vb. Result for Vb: 2.19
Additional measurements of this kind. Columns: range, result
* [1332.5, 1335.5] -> 1.79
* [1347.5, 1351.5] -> 2.23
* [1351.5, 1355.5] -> 2.09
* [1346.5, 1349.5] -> 2.3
